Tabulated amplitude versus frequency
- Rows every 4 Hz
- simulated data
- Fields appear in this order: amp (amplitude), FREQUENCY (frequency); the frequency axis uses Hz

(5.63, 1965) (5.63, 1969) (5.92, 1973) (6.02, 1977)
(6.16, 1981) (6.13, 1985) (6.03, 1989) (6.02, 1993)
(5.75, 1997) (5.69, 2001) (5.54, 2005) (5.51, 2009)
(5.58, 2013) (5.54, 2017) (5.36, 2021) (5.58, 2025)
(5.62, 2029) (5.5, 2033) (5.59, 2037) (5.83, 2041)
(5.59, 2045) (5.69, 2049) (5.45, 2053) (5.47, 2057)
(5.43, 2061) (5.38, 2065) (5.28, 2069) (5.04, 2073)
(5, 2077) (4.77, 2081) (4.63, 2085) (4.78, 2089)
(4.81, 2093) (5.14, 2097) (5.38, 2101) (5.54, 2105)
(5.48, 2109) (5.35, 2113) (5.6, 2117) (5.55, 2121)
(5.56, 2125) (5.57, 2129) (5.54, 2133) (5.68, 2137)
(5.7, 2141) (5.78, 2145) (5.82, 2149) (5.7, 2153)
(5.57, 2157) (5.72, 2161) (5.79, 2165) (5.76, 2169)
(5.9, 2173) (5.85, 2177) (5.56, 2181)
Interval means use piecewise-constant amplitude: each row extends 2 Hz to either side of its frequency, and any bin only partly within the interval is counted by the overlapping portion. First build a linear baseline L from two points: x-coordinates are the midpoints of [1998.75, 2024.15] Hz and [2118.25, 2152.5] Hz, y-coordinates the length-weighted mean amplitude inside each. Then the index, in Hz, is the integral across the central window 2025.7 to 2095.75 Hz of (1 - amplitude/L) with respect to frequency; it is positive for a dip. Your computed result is 3.7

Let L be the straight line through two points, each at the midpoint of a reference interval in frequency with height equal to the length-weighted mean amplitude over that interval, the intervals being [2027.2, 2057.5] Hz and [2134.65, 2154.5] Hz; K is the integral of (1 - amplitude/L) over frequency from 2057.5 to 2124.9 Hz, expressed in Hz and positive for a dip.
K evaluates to 5.4 Hz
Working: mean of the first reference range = 5.6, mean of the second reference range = 5.73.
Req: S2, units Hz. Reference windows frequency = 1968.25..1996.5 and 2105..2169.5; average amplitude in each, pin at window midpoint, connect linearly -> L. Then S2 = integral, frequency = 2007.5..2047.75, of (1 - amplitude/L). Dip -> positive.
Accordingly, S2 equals 2.1 Hz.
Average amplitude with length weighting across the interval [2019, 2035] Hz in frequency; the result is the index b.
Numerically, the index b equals 5.52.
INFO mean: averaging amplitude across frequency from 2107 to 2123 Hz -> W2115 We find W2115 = 5.49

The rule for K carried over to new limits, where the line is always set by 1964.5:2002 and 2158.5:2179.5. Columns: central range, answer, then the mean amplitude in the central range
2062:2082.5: 2.58 Hz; 5.12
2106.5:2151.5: 1.67 Hz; 5.6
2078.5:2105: 3.97 Hz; 4.97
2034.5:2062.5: 1.39 Hz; 5.58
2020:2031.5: 0.69 Hz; 5.53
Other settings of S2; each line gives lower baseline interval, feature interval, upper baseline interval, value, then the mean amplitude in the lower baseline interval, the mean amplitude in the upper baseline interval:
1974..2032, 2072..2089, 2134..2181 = 2.7 Hz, 5.75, 5.74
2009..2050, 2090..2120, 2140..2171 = 1.9 Hz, 5.58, 5.73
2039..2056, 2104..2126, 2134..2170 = 0.7 Hz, 5.63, 5.72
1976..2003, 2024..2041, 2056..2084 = -0.2 Hz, 5.97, 5.17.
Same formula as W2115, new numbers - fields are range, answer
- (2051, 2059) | 5.46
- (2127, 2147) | 5.65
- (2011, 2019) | 5.56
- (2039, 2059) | 5.61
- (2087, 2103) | 5.03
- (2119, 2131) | 5.56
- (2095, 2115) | 5.38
